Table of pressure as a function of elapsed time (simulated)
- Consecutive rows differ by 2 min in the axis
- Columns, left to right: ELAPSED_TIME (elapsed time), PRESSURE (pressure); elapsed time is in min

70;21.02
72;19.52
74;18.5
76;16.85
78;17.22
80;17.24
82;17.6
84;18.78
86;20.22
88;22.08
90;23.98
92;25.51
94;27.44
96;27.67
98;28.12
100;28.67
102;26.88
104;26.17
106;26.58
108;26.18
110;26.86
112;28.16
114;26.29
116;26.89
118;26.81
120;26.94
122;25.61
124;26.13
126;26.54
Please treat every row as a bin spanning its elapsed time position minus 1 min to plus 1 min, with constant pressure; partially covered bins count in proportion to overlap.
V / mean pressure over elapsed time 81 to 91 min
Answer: 20.5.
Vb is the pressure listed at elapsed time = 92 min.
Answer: 25.51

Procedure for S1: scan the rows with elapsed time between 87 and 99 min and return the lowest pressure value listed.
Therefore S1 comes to 22.08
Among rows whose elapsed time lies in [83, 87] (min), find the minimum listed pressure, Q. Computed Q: 18.78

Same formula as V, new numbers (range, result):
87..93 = 23.9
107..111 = 26.5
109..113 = 27.5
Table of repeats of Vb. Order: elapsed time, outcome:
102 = 26.88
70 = 21.02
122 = 25.61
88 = 22.08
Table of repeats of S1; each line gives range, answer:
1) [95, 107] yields 26.17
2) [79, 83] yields 17.24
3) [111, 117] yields 26.29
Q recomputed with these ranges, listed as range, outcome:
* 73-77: 16.85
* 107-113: 26.18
